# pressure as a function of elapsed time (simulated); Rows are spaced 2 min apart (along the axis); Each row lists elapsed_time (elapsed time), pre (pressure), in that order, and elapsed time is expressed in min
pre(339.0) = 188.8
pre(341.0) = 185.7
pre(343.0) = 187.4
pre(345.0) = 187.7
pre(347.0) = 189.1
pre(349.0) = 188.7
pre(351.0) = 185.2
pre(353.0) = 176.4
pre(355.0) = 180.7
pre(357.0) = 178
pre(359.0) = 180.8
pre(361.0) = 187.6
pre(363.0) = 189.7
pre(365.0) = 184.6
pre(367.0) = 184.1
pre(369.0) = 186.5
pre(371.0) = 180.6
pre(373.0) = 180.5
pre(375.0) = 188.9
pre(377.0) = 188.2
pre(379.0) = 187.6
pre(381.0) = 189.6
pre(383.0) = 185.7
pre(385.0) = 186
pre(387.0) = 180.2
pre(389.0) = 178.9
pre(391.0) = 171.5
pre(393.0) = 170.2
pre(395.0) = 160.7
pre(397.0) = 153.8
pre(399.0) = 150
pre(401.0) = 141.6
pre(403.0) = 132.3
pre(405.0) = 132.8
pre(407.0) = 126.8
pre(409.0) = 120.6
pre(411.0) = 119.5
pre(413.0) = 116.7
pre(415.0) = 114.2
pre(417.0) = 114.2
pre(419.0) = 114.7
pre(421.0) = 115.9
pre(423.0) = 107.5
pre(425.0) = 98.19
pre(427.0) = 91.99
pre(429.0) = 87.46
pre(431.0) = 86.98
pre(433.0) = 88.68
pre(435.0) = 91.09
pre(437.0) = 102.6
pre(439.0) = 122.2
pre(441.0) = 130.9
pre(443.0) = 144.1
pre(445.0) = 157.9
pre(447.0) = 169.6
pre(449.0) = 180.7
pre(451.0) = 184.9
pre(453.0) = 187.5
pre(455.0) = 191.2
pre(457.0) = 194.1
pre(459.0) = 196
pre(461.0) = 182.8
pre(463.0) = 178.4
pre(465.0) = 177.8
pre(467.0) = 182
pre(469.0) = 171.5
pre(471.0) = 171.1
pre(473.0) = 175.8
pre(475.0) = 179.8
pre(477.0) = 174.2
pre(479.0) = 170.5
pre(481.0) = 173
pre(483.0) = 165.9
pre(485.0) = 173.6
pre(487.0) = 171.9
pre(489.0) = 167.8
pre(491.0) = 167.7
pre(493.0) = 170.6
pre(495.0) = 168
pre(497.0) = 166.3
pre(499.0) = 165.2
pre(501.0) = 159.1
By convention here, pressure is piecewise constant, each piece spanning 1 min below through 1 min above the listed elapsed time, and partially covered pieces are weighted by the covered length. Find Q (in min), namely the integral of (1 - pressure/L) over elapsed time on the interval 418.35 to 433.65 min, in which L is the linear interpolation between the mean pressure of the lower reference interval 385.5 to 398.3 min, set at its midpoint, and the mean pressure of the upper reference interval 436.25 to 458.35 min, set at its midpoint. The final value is 6.13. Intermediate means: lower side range 169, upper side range 162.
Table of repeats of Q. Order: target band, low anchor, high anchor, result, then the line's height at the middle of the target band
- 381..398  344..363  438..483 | 0.55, 180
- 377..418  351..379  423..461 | 3.34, 165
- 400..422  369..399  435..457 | 5.98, 168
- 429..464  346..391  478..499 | 4.77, 175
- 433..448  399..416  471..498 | 1.85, 146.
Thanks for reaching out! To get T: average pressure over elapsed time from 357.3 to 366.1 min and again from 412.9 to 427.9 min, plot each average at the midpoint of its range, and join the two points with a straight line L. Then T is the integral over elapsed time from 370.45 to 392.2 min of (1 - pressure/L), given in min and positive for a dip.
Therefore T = -3.3 min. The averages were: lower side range 185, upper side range 109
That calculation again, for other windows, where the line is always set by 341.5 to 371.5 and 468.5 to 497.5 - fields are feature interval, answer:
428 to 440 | 5.4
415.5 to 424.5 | 3.3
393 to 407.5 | 2.8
